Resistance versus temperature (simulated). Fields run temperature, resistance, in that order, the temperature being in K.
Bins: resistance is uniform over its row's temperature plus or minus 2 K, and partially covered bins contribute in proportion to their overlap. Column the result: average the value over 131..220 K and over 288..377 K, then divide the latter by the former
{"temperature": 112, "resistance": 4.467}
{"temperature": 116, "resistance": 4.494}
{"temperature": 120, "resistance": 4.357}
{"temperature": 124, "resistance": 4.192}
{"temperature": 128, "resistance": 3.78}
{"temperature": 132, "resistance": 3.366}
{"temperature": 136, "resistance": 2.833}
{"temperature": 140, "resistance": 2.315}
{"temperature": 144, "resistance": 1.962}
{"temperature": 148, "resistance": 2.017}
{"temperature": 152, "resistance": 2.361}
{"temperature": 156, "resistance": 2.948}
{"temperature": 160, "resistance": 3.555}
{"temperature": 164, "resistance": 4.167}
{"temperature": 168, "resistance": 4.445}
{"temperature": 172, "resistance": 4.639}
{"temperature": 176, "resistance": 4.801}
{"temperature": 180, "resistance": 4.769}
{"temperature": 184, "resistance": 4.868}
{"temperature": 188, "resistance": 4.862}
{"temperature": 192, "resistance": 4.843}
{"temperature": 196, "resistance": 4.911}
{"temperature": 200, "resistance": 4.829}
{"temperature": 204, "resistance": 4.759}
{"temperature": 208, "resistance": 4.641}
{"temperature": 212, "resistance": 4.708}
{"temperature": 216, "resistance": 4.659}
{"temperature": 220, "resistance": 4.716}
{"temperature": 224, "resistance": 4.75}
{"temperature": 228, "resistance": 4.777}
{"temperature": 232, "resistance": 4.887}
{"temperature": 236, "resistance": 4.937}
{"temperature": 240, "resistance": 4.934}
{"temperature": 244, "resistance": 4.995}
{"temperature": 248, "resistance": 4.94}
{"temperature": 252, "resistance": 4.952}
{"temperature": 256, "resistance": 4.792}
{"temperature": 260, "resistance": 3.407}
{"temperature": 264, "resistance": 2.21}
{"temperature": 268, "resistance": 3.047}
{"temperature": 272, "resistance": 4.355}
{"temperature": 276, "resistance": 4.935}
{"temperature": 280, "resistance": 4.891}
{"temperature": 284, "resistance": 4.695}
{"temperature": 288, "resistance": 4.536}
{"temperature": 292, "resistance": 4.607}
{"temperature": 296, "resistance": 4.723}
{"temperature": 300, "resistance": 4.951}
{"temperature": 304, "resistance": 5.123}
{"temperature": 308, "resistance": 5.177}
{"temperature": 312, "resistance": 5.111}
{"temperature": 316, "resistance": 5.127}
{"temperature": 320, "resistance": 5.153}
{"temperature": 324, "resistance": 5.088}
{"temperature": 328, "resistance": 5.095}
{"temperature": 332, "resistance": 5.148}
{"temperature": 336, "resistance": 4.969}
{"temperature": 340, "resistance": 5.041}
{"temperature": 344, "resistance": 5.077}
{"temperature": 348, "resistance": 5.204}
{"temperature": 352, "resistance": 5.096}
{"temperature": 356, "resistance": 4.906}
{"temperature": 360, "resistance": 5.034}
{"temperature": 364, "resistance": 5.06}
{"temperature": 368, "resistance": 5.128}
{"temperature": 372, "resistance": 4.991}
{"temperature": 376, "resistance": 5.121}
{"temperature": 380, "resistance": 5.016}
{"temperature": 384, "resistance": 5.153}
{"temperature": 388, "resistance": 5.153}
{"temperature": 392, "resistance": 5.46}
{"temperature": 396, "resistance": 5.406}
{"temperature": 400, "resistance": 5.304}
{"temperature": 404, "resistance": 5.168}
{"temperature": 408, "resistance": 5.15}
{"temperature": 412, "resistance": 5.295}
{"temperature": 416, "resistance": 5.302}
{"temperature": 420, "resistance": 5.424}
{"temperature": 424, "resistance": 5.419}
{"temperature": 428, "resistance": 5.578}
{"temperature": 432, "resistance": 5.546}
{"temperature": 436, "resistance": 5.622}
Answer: 1.3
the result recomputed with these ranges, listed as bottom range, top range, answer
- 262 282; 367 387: 1.31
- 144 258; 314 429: 1.17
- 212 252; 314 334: 1.06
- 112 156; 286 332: 1.55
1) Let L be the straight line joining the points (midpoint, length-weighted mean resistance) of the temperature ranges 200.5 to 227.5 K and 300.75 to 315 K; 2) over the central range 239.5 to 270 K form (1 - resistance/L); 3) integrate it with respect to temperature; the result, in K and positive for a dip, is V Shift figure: 4.8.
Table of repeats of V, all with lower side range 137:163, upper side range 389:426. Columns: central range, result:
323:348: -2.85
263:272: 1.85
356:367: -0.44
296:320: -4.50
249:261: -2.61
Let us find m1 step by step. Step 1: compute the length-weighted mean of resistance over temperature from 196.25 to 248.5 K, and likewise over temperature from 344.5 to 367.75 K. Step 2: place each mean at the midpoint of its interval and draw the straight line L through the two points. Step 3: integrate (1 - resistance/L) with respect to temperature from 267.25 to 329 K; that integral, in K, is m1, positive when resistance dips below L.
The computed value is 1.7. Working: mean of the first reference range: 4.81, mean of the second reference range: 5.07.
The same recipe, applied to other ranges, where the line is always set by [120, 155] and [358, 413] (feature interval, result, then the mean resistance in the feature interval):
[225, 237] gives -3.4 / 4.85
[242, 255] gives -3.3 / 4.95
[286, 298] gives -0.8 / 4.62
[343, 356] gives -0.7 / 5.1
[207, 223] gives -4.6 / 4.69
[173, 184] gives -4.9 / 4.79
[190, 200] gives -4.1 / 4.87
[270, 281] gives -1.4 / 4.71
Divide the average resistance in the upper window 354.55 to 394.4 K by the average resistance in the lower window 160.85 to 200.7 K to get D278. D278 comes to 1.1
